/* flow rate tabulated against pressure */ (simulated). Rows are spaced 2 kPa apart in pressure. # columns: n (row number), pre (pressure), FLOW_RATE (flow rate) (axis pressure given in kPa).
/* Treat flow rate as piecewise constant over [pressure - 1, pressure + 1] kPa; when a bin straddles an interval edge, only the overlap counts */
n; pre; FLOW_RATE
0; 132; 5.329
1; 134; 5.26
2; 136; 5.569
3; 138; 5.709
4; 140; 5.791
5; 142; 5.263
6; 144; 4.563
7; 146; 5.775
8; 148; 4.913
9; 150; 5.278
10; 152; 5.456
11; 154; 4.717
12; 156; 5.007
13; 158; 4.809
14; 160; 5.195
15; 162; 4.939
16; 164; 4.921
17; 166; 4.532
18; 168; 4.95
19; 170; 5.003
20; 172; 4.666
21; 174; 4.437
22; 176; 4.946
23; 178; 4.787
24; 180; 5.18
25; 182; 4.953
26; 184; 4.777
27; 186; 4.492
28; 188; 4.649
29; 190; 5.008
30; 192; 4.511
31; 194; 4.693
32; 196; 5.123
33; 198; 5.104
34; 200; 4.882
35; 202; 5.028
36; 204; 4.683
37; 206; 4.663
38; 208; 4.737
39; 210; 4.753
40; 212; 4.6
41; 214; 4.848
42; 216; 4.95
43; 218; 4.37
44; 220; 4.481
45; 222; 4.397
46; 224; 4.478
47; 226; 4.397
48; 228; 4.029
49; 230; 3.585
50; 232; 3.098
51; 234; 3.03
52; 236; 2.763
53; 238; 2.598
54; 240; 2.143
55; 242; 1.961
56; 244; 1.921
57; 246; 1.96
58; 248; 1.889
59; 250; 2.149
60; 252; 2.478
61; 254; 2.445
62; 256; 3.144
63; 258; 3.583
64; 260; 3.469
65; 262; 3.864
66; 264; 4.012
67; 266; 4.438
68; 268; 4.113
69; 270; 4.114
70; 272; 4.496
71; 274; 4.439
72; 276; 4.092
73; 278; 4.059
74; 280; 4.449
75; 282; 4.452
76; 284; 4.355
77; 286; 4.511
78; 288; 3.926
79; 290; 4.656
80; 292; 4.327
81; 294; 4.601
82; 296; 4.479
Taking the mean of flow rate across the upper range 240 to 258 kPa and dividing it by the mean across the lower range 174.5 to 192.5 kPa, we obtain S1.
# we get 0.5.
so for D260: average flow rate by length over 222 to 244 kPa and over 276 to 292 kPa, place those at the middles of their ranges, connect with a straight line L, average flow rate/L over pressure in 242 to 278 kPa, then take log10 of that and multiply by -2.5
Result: 0.16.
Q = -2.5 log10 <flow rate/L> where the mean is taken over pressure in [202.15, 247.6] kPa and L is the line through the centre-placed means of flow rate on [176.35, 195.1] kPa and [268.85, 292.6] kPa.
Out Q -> 0.23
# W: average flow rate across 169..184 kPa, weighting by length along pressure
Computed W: 4.85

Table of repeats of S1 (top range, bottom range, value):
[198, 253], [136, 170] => 0.72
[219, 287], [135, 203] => 0.70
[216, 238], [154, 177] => 0.79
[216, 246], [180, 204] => 0.70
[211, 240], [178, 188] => 0.81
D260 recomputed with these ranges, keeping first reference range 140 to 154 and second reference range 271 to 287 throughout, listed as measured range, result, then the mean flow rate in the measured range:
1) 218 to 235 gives 0.19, 3.96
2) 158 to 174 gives 0.05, 4.85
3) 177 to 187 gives 0.03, 4.84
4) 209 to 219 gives 0.02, 4.7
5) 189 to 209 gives 0.01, 4.84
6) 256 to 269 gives 0.16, 3.85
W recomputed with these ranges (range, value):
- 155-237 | 4.6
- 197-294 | 3.86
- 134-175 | 5.08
